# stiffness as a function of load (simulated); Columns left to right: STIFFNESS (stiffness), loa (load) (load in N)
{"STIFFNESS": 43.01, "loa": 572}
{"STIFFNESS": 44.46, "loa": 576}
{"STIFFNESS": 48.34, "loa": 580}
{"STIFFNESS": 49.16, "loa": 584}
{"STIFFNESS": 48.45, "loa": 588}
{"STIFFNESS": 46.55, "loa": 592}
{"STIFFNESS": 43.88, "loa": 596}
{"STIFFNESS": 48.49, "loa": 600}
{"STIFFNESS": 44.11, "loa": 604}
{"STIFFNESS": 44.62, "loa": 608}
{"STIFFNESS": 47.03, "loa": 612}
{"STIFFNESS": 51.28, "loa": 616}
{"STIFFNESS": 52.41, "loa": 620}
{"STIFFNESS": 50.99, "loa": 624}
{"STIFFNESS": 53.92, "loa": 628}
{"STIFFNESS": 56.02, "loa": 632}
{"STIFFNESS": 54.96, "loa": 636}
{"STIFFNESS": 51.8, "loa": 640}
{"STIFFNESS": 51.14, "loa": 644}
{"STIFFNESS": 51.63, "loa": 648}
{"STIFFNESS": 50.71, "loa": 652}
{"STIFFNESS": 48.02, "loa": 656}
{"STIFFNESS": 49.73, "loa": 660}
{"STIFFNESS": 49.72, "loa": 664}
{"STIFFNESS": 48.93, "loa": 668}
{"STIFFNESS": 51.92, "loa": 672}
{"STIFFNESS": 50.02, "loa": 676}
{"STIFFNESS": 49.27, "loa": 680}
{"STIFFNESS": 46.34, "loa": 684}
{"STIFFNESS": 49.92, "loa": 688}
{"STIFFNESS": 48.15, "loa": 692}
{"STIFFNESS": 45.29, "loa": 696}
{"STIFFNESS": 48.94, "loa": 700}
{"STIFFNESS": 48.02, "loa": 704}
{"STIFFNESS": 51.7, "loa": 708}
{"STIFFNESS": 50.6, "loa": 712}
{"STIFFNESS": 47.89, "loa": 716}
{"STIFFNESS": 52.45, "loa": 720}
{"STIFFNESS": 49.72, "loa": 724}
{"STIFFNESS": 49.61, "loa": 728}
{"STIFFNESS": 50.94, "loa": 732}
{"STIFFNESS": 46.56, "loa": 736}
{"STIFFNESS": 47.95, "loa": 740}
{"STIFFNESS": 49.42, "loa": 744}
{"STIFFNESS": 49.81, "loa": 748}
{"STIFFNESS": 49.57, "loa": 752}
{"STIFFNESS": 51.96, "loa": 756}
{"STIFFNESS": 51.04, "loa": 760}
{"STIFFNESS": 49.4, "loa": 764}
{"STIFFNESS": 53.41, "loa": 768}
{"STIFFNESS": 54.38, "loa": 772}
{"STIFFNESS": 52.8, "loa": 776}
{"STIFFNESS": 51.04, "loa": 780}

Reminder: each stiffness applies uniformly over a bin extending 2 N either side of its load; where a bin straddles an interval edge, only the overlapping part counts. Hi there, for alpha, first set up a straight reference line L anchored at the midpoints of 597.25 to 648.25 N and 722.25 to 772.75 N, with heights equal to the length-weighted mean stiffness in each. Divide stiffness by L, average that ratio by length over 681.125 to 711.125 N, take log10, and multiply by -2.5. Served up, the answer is 0.04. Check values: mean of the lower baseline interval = 50.5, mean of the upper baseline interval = 50.2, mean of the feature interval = 48.4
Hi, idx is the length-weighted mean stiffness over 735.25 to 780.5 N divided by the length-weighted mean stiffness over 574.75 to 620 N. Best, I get 1.07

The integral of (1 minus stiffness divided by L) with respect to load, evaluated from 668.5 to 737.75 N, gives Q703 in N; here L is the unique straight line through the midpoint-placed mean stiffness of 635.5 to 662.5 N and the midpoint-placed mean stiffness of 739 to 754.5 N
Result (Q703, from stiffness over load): 1.1 N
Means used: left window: 50.9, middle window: 49.3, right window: 49.4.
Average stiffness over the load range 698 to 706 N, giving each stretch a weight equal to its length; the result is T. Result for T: 48.5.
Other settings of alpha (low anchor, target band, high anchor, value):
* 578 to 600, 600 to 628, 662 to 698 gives -0.02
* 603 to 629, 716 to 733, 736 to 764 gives -0.02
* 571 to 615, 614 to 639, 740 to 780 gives -0.13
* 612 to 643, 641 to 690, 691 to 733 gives 0.03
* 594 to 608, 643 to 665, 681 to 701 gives -0.08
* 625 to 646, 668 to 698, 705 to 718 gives 0.05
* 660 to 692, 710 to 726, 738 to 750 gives -0.02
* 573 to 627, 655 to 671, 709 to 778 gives -0.01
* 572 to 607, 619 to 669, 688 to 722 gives -0.08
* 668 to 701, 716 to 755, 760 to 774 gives 0.03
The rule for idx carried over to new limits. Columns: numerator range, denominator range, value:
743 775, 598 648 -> 1.01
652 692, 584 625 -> 1.03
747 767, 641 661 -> 1.00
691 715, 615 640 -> 0.92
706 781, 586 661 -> 1.02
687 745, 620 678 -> 0.96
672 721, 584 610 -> 1.06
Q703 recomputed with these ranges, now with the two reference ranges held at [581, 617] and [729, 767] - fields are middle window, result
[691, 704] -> 0.3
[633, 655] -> -2.0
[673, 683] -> -0.2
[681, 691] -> 0.1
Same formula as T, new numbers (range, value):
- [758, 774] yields 52.1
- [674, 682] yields 49.6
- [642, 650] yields 51.4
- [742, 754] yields 49.6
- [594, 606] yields 45.5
